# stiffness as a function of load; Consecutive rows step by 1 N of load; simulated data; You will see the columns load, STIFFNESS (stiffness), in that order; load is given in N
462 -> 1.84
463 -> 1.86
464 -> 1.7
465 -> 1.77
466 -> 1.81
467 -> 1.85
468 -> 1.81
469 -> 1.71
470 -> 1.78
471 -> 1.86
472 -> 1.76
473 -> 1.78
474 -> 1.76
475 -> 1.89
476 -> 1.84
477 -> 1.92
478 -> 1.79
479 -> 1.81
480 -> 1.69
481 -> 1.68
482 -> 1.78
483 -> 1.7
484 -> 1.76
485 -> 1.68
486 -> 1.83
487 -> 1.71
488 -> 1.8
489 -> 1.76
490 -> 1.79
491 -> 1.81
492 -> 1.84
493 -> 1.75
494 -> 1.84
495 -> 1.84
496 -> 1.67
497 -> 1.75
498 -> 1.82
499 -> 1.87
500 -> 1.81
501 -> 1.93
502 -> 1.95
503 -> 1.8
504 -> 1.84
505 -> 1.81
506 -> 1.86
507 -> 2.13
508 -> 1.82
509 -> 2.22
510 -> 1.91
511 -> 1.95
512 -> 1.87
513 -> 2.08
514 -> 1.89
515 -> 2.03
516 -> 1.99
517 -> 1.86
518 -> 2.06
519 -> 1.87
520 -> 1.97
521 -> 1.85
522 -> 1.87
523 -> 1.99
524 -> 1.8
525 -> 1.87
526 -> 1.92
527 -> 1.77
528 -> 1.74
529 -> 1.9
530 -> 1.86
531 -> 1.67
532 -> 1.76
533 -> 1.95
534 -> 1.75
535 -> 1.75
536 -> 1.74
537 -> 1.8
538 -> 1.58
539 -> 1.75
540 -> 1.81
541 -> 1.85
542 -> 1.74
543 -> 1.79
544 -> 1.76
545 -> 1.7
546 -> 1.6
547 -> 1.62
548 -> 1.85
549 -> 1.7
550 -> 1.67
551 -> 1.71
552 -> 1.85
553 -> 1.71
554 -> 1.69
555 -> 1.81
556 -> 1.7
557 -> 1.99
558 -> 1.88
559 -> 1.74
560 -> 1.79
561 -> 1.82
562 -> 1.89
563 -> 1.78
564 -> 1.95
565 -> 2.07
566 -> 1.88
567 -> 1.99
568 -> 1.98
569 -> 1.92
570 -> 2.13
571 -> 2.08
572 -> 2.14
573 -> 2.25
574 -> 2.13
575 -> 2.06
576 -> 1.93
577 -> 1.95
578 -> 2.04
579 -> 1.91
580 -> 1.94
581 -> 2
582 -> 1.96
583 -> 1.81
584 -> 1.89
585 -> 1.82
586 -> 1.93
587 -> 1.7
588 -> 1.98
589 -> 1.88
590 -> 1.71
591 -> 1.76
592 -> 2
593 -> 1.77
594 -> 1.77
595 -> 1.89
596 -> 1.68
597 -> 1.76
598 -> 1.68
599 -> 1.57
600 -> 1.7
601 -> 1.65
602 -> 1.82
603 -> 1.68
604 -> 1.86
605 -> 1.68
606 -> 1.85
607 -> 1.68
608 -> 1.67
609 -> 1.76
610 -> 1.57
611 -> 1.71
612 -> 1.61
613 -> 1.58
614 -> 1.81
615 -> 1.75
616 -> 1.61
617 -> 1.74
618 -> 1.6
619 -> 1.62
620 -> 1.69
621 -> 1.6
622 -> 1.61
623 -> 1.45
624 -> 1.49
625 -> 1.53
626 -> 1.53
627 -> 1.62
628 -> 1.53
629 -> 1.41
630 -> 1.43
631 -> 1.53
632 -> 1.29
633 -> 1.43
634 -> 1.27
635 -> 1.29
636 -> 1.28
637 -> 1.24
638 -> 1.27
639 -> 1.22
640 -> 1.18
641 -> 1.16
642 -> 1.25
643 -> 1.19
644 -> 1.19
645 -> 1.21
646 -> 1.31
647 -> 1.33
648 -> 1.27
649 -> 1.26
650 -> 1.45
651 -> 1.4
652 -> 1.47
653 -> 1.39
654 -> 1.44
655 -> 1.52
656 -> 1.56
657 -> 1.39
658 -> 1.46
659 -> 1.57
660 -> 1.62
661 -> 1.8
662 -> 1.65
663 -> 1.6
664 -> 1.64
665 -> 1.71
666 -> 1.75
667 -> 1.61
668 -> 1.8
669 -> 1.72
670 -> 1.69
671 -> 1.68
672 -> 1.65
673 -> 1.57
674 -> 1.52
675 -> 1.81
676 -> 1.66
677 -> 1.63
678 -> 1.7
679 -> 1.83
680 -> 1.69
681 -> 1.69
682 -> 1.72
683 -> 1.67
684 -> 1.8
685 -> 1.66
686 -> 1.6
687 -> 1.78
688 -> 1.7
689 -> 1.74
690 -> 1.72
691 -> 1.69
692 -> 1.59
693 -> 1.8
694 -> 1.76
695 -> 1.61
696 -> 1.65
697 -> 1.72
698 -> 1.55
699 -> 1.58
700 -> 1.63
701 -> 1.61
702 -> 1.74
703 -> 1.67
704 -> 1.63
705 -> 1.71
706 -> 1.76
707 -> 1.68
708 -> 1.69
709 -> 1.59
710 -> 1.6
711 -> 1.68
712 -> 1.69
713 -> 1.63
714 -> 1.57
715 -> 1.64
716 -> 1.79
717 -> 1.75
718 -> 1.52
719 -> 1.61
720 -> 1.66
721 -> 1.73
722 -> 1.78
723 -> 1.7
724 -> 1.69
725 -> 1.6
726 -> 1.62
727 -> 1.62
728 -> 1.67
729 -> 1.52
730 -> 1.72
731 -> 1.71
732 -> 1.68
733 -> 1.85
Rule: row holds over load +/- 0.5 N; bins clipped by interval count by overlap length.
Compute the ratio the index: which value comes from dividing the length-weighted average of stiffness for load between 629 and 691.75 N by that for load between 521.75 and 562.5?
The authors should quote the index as 0.9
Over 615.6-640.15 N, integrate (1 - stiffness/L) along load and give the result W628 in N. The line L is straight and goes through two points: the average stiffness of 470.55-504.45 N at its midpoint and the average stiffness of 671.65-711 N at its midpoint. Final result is 3.6 N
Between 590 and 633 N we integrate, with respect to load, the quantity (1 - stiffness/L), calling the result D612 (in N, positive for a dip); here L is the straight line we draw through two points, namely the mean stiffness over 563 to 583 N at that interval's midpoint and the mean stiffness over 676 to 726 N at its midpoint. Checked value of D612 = 5.7 N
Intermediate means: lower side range 2.01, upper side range 1.68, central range 1.65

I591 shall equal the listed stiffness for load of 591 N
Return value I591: 1.76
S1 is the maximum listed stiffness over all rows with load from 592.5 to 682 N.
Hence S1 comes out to 1.89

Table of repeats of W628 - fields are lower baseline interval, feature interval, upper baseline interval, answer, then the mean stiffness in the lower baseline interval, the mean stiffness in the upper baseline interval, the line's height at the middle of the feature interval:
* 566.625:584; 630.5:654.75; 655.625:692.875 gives 6.4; 2.01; 1.67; 1.78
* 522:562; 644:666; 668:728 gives 2.9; 1.78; 1.68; 1.7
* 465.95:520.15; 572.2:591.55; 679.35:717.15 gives -1.8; 1.84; 1.68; 1.77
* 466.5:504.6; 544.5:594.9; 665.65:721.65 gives -3.7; 1.8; 1.68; 1.75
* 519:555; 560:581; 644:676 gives -3.3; 1.78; 1.54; 1.72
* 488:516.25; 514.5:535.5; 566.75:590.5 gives 0.4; 1.88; 1.96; 1.9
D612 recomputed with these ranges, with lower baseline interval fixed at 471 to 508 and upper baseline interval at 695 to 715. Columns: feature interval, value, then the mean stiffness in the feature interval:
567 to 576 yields -1.67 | 2.07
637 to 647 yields 2.77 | 1.23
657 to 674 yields 0.34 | 1.65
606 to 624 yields 0.68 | 1.65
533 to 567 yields -0.42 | 1.79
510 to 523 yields -1.12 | 1.94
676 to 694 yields -0.45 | 1.71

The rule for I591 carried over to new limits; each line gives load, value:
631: 1.53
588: 1.98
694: 1.76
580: 1.94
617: 1.74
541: 1.85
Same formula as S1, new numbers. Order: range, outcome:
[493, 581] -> 2.25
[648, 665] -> 1.8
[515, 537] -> 2.06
